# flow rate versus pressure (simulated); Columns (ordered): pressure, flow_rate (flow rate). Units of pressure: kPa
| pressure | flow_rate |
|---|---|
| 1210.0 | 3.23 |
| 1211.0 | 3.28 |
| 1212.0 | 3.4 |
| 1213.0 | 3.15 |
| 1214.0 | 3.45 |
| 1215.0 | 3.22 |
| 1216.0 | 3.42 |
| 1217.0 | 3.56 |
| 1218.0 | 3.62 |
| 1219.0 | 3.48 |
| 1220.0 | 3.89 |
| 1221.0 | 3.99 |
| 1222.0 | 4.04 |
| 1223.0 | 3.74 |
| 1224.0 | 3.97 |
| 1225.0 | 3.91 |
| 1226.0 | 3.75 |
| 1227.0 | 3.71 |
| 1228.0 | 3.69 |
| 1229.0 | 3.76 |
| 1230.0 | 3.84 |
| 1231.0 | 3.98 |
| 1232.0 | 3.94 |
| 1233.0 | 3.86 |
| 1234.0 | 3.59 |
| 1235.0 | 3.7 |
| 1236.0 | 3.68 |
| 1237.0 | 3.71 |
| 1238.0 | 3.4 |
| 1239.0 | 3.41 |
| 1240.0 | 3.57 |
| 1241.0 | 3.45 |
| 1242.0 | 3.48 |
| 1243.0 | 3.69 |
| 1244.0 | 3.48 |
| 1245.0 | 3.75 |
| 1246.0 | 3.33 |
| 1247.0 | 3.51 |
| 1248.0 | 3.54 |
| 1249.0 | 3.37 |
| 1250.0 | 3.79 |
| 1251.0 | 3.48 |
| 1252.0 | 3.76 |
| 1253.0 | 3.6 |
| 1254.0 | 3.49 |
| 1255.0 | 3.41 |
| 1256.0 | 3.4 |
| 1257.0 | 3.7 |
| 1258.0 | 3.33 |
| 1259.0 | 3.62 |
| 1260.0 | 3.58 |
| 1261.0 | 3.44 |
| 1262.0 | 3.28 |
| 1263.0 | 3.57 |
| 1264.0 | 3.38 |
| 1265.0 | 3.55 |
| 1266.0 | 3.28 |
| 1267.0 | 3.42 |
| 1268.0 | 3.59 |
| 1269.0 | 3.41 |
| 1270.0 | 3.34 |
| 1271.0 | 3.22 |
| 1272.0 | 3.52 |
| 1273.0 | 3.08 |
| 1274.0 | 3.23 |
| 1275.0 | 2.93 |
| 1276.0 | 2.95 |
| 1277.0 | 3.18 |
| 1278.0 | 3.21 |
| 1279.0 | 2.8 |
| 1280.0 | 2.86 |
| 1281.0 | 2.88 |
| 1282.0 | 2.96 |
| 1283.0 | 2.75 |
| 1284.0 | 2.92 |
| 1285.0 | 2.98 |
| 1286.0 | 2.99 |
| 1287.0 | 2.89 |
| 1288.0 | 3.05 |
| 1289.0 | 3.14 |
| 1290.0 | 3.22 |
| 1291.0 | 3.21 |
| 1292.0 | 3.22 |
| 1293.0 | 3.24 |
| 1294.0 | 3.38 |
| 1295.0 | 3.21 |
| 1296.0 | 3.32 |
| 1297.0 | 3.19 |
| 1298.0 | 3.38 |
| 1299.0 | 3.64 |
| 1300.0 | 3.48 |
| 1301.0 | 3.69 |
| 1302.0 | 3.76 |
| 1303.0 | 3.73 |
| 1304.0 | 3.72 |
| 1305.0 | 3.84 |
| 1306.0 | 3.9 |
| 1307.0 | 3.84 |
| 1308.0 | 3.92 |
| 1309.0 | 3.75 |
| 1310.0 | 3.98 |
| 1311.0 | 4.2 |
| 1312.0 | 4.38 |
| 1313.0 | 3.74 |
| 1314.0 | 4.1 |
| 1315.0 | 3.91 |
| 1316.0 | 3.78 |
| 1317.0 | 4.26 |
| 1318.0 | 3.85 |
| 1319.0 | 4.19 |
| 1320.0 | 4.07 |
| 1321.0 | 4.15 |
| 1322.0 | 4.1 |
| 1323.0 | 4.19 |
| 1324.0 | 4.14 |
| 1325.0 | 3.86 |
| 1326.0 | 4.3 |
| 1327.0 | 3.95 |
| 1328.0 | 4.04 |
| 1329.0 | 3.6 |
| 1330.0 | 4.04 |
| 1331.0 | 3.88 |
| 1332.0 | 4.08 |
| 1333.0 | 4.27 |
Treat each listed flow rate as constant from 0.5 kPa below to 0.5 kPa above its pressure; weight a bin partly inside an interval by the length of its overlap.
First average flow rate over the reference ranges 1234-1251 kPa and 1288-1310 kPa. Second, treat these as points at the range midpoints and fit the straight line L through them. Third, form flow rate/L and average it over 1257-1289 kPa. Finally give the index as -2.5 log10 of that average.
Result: 0.105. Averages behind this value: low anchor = 3.55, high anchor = 3.51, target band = 3.21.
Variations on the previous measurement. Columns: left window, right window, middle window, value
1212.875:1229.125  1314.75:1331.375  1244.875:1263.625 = 0.08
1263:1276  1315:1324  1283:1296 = 0.16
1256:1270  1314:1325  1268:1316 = 0.12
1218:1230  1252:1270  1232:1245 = 0.02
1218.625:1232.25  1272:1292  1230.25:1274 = -0.02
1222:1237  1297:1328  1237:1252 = 0.09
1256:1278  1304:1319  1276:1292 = 0.19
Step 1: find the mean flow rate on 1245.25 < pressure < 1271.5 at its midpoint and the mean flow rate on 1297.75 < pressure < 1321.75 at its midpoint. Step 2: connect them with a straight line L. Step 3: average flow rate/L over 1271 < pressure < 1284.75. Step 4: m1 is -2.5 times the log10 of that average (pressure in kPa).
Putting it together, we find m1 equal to 0.20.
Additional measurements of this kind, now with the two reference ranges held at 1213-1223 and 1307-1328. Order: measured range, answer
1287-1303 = 0.18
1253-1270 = 0.10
